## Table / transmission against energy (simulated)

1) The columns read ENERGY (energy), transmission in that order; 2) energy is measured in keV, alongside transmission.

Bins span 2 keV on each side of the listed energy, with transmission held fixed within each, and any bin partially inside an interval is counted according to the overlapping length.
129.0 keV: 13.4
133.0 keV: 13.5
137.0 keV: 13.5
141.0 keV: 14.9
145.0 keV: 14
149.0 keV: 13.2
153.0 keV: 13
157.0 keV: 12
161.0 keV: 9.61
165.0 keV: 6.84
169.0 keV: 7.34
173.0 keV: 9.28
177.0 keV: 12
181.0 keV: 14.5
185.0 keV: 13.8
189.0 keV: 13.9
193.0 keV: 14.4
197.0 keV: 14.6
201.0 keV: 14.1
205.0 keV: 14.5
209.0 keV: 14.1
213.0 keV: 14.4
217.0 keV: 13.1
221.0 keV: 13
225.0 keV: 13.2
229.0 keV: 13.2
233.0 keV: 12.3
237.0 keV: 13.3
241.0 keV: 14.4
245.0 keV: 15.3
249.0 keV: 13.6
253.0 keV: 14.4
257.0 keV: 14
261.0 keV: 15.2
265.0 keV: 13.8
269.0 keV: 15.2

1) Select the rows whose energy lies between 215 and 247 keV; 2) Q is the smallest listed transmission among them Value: 12.3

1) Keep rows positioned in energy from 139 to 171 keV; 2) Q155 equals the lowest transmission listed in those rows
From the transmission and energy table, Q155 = 6.84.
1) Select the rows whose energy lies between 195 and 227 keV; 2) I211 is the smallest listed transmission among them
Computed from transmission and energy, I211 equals 13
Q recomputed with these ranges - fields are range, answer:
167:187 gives 7.34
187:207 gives 13.9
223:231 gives 13.2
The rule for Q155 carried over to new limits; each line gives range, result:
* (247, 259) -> 13.6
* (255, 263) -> 14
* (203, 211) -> 14.1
